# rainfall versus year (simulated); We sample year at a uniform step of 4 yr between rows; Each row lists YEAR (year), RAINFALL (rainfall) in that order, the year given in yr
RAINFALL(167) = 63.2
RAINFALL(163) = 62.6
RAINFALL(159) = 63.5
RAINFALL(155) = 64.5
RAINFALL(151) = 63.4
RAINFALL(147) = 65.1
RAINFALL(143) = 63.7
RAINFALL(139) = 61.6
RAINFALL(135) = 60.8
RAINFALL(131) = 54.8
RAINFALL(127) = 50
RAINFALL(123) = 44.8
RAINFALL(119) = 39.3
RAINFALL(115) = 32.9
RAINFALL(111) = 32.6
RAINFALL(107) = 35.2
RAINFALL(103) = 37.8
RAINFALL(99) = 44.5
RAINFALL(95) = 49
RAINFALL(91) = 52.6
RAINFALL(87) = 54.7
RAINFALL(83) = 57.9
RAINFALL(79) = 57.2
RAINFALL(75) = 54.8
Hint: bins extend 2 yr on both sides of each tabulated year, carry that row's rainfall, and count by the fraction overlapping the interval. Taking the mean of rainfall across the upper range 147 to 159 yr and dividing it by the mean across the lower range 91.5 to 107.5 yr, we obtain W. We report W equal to 1.48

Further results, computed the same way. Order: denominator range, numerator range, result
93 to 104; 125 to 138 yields 1.26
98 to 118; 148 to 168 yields 1.75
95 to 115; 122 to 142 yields 1.45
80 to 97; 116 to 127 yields 0.79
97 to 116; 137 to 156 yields 1.73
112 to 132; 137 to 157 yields 1.47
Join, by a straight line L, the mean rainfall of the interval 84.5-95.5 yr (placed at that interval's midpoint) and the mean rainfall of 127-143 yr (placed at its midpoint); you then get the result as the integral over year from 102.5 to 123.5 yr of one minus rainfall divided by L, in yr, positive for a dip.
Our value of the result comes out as 7.3 yr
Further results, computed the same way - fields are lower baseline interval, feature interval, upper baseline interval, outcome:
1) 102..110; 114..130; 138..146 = 1.7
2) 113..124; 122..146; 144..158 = -2.8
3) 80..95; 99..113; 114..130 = 3.5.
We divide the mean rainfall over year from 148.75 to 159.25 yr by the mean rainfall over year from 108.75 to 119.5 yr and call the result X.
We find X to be 1.86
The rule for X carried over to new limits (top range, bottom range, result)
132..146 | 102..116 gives 1.79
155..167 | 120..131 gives 1.32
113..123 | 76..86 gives 0.66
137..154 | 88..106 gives 1.38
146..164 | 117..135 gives 1.31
